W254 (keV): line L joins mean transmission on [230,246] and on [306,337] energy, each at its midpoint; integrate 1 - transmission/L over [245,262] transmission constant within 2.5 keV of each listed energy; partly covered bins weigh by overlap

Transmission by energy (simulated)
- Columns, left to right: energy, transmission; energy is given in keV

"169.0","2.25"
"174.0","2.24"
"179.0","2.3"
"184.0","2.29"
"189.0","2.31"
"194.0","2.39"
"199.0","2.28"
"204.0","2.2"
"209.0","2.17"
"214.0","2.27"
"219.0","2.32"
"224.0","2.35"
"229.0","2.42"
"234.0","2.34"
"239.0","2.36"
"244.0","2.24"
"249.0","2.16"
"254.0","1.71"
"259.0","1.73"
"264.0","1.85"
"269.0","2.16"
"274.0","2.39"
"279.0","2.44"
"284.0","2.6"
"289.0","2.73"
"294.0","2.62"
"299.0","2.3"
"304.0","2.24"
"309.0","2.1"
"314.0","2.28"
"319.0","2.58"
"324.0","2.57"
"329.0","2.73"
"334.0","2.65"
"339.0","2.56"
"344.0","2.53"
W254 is 3.28 keV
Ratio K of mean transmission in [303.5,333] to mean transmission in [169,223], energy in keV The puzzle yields 1.07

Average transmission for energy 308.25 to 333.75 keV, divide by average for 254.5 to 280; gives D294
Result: 1.2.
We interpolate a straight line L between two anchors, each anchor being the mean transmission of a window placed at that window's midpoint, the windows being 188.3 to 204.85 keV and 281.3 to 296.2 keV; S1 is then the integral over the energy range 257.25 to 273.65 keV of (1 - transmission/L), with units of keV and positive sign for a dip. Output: 3.7 keV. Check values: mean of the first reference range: 2.3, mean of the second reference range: 2.65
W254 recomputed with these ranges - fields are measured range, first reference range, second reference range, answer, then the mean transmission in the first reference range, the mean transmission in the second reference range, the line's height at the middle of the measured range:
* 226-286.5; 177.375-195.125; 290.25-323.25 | 3.92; 2.32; 2.38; 2.35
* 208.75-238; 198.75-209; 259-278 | -1.94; 2.21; 2.1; 2.18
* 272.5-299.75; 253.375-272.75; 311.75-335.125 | -4.73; 1.91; 2.56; 2.16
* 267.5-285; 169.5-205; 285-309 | 0.14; 2.29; 2.44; 2.41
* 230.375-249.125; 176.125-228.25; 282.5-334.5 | 0.48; 2.29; 2.48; 2.36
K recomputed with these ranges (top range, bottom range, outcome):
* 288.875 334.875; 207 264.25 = 1.13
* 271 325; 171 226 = 1.07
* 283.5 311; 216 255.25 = 1.08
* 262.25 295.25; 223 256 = 1.08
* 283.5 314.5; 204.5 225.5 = 1.06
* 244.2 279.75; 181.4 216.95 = 0.90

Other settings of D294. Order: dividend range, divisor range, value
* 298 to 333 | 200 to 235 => 1.05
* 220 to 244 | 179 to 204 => 1.02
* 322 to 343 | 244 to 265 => 1.37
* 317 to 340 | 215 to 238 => 1.12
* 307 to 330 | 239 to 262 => 1.22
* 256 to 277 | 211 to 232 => 0.87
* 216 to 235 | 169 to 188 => 1.04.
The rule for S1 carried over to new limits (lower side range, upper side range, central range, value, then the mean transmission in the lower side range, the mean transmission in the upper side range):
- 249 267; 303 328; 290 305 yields -1.6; 1.83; 2.38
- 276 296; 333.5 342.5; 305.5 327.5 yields 1.7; 2.59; 2.59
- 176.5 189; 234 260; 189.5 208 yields -0.3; 2.3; 2.09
